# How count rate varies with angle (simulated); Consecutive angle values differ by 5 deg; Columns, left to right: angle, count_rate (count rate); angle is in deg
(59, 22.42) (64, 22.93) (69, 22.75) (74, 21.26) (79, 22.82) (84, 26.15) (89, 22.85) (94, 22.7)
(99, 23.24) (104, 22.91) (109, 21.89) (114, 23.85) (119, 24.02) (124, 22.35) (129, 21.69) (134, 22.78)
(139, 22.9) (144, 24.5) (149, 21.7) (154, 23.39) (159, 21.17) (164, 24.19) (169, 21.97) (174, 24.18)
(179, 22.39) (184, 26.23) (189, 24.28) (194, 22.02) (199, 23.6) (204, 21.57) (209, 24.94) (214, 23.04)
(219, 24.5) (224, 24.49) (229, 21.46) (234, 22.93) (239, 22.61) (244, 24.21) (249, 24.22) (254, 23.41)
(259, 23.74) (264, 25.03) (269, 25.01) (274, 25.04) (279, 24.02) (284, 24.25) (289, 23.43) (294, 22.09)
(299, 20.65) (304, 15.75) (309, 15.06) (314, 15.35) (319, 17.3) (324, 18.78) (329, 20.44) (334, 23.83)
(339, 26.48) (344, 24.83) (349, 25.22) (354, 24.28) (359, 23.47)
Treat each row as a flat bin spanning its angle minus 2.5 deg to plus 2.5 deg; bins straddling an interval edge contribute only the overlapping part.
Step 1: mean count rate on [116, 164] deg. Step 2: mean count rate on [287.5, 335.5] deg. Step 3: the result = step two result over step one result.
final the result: 0.84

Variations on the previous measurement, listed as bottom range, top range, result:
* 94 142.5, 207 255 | 1.03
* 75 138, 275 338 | 0.88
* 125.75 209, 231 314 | 0.97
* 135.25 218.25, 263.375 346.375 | 0.92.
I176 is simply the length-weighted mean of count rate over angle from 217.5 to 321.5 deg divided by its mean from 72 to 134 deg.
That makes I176 1.0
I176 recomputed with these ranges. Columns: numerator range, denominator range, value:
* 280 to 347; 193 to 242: 0.90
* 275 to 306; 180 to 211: 0.93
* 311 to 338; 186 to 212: 0.83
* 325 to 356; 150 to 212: 1.03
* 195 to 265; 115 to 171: 1.03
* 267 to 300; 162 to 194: 1.00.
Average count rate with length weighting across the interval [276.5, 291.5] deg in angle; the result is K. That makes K 23.9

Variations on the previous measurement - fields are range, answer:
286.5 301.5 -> 22.1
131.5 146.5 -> 23.4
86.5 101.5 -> 22.9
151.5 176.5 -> 23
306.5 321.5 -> 15.9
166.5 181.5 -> 22.8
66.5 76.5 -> 22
